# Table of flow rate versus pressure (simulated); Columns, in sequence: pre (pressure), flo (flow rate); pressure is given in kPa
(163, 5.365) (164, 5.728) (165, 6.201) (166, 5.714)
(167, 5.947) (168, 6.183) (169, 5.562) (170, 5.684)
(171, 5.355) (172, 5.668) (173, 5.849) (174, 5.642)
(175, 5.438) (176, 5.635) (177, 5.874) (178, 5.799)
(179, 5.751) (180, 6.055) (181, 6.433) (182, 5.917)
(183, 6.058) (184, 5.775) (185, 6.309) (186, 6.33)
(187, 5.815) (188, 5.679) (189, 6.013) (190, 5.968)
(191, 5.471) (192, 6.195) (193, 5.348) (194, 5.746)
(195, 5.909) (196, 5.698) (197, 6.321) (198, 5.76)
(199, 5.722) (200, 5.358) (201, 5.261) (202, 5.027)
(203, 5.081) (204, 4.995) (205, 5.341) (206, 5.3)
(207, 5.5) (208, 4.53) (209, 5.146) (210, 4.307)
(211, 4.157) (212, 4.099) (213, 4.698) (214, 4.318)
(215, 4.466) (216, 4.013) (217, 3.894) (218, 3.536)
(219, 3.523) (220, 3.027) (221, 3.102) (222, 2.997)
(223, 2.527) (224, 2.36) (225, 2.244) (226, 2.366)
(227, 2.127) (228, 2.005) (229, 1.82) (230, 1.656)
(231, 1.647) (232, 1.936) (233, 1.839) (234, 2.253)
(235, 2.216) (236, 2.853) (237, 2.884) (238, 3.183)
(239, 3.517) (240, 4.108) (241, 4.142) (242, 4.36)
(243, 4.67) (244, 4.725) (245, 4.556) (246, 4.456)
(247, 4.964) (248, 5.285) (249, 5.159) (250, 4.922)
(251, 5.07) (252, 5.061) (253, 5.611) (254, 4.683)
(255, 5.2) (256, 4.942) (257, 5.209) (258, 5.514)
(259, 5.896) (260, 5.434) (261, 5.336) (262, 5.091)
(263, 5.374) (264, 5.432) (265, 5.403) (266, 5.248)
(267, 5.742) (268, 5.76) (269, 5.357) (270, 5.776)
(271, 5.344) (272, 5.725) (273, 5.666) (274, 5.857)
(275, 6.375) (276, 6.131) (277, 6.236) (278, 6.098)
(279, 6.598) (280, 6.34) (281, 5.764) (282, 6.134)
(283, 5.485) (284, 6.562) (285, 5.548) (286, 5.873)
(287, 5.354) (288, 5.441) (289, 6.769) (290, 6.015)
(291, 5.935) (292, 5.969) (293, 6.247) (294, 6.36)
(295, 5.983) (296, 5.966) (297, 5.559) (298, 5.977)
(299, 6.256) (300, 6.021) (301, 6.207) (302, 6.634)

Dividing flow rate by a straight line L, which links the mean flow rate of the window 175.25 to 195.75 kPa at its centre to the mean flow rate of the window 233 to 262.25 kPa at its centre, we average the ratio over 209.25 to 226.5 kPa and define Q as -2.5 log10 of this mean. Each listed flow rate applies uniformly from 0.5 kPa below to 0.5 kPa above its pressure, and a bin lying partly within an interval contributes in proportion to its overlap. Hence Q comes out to 0.42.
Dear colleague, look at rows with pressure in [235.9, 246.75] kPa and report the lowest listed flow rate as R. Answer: 2.853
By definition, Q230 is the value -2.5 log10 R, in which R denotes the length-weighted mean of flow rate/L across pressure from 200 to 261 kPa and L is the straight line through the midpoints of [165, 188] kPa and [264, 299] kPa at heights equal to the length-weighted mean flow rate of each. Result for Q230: 0.41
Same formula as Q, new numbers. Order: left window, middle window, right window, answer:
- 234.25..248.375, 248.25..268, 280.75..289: -0.136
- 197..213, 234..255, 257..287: 0.265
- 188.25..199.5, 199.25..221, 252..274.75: 0.257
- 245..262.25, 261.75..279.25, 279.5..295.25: -0.030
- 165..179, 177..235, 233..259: 0.156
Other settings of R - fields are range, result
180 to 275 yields 1.647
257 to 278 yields 5.091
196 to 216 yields 4.013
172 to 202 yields 5.027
